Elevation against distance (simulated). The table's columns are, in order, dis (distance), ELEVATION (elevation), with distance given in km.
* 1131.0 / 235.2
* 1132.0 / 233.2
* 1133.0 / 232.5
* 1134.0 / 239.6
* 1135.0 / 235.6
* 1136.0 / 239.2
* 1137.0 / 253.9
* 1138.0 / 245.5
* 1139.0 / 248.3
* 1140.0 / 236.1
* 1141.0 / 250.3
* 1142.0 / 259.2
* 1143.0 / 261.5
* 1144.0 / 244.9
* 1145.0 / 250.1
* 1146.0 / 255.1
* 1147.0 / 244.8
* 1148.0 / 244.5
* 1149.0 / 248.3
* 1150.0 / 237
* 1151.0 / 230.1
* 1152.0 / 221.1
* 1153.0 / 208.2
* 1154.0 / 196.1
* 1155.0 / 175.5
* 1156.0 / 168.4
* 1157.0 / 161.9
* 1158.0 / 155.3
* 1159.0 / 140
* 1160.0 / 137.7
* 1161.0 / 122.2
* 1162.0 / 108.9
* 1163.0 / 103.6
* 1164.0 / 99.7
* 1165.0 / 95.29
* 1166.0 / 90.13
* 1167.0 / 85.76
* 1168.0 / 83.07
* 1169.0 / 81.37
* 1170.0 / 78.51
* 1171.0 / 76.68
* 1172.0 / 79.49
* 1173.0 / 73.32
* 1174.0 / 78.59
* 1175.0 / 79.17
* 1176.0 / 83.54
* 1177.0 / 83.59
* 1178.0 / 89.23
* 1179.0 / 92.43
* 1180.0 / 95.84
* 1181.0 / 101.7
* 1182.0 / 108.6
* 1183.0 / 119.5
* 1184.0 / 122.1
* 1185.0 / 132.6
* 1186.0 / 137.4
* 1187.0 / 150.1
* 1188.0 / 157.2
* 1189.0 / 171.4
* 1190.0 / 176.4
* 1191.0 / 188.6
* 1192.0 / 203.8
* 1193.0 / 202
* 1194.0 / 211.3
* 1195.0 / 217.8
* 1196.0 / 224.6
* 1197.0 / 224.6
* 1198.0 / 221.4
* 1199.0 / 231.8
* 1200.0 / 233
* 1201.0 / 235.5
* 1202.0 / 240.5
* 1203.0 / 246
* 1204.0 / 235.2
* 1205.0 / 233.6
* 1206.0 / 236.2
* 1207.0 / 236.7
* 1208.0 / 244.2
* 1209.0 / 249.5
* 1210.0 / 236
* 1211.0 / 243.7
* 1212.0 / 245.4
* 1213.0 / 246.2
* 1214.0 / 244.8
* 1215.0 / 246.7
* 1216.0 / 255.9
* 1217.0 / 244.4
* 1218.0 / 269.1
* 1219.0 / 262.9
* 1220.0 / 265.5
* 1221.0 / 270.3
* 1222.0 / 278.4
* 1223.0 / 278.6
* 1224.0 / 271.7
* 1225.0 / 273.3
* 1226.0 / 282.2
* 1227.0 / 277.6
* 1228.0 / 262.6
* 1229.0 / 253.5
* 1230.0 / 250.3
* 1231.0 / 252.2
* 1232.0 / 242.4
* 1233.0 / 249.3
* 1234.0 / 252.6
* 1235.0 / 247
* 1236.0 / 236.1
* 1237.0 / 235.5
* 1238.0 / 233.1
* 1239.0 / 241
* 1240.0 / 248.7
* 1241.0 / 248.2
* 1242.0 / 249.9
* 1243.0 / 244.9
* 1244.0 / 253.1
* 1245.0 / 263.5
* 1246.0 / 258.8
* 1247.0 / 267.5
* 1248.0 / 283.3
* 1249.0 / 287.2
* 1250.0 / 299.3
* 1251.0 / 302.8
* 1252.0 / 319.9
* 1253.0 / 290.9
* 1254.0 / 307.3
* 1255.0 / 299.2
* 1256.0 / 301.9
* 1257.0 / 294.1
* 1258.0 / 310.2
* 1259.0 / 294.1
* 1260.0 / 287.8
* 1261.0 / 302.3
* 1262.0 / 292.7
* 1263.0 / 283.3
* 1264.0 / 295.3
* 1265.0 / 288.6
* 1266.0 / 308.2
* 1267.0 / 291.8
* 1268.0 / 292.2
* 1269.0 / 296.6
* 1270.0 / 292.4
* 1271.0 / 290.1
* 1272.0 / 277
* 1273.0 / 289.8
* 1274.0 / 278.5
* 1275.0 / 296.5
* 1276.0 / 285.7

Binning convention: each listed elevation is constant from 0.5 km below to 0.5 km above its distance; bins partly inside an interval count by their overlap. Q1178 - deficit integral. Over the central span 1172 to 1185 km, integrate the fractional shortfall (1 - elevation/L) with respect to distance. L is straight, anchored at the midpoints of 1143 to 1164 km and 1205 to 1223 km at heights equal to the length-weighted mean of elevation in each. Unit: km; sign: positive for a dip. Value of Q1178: 7.3 km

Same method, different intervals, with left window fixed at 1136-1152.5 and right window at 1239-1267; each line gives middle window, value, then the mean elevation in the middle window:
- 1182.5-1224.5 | 7.02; 222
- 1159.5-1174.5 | 9.49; 93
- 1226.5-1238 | 1.10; 250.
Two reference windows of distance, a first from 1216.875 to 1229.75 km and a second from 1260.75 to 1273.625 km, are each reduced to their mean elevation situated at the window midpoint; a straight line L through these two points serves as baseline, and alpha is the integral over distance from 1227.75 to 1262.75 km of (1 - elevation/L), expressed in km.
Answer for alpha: 1.3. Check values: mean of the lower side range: 269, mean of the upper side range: 292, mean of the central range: 271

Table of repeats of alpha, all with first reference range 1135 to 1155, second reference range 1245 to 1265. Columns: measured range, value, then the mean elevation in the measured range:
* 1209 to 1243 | 3.0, 254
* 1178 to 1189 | 5.8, 123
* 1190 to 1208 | 2.8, 224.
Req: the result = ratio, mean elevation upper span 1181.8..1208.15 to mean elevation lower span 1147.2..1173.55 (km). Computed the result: 1.38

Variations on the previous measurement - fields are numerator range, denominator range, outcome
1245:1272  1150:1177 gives 2.34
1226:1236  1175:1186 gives 2.46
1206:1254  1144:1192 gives 1.82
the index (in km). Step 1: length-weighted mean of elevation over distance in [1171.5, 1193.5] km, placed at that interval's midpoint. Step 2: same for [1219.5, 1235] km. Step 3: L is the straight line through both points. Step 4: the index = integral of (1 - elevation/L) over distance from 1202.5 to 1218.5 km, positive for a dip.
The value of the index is -2.6 km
